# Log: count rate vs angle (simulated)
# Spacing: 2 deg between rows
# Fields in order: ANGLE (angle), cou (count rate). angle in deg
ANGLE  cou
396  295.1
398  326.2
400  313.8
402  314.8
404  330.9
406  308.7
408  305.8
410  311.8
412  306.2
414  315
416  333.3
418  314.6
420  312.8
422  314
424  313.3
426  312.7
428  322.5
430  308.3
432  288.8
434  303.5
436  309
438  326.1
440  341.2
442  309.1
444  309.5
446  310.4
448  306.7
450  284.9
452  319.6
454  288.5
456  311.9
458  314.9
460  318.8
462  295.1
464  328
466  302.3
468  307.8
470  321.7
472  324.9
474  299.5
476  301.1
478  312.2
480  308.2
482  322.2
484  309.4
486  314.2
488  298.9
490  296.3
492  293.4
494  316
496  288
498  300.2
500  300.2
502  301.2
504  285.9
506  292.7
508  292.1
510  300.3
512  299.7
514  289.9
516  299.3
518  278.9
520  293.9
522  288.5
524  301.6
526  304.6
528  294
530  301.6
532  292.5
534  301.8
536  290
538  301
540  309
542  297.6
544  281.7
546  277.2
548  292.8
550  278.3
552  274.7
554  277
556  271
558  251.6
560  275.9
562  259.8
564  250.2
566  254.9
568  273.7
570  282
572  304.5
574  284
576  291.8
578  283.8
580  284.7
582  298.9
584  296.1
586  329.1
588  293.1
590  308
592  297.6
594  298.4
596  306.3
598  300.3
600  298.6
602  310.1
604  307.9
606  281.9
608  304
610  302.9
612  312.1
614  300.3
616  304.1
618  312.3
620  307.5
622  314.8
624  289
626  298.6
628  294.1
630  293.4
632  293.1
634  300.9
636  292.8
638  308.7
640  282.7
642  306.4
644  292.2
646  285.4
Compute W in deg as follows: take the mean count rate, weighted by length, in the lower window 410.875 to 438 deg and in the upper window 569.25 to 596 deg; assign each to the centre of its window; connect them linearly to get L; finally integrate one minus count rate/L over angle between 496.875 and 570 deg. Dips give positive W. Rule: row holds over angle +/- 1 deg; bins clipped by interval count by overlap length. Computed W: 3.6 deg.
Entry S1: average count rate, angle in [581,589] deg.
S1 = 304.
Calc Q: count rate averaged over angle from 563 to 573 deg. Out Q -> 273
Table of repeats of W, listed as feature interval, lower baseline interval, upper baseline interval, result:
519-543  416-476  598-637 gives 0.6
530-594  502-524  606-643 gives 2.1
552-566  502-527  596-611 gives 1.6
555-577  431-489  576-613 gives 2.2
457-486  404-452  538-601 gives -0.7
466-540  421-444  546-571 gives -2.9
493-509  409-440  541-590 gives 0.0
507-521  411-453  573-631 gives 0.6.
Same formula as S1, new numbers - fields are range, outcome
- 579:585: 293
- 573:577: 288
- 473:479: 304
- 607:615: 305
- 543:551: 282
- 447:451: 296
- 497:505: 297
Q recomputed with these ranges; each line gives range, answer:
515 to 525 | 292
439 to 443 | 325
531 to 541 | 299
